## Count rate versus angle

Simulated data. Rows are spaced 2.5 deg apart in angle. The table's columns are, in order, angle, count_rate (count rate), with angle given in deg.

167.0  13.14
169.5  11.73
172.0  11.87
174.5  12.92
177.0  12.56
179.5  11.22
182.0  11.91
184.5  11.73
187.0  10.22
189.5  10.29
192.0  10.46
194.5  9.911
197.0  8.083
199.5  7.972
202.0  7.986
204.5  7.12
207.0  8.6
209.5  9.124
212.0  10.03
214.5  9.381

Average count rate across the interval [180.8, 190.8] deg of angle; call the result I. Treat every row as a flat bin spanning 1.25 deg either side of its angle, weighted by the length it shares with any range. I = 11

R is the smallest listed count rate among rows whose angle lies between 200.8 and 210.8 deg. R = 7.12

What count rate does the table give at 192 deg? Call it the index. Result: 10.46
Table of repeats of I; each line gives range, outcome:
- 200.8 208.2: 7.9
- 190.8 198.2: 9.49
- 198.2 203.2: 7.98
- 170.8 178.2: 12.5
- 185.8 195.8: 10.2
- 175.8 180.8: 11.9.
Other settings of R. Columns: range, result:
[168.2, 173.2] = 11.73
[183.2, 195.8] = 9.911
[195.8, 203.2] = 7.972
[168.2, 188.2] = 10.22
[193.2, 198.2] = 8.083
